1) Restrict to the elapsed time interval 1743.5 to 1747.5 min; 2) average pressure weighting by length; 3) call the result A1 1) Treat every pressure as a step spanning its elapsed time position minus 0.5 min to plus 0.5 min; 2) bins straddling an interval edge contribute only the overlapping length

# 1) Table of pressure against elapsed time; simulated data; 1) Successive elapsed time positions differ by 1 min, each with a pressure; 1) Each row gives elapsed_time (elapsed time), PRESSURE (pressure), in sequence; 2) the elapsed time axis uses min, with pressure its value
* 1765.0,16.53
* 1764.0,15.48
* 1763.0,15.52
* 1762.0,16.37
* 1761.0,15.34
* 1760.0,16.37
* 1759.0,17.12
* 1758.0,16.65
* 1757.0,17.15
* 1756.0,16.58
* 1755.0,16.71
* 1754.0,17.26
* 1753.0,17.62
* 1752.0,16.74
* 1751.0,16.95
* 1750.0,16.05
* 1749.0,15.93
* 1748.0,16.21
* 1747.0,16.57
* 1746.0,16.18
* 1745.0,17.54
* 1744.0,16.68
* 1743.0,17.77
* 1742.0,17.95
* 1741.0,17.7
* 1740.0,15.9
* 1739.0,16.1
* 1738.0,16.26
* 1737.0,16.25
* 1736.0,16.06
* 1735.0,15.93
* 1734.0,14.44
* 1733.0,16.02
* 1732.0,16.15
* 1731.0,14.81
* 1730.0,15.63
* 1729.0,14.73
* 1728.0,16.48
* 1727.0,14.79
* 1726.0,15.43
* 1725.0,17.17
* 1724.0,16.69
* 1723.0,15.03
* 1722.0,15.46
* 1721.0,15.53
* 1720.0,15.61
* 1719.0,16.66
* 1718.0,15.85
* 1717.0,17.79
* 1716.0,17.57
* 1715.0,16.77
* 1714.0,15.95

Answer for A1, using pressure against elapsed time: 16.7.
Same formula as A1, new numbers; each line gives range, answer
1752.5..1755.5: 17.2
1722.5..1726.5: 16.1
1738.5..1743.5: 17.1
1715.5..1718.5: 17.1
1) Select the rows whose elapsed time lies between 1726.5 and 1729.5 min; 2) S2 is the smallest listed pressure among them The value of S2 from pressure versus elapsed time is 14.73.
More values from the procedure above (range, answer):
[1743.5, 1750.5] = 15.93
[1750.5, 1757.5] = 16.58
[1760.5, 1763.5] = 15.34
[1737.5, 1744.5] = 15.9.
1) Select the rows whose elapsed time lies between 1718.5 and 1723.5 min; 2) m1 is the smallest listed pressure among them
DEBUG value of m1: 15.03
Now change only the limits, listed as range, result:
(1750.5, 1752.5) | 16.74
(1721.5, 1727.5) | 14.79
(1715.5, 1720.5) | 15.61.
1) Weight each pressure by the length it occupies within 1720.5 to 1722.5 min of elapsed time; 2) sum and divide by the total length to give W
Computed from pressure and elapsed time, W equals 15.5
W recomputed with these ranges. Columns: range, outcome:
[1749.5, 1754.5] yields 16.9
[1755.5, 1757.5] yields 16.9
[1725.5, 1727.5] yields 15.1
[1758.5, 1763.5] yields 16.1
